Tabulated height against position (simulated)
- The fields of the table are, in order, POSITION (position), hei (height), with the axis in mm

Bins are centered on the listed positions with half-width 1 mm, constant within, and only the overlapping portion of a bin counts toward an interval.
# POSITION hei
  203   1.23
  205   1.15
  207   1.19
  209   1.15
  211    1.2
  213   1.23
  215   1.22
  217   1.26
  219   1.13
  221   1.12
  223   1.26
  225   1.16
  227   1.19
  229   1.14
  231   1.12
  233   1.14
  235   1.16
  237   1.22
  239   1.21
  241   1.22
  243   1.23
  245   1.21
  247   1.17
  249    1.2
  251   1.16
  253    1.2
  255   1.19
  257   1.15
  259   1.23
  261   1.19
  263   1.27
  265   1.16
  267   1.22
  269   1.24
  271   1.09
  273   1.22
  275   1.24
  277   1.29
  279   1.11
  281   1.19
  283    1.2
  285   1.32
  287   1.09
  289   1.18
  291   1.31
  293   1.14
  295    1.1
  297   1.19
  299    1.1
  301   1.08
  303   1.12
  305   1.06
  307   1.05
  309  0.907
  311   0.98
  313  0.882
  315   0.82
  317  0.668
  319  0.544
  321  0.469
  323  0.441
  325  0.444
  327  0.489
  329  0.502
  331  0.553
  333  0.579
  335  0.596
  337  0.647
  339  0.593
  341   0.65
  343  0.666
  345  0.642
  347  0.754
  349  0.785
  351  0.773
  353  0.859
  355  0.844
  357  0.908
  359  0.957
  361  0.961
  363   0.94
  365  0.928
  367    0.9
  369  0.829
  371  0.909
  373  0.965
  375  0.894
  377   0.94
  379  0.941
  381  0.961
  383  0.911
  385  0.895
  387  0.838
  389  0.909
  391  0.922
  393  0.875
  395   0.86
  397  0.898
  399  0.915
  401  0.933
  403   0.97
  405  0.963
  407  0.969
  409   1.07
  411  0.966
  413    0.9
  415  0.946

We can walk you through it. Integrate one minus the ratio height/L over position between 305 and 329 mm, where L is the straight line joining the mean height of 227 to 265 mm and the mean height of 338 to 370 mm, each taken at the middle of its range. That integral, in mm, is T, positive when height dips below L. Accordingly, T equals 6.1 mm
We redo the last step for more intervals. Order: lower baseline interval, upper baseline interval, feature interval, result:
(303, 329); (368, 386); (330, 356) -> 4.1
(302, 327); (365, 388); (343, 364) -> 0.6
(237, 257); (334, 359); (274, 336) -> 1.4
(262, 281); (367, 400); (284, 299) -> -0.4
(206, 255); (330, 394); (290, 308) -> -2.3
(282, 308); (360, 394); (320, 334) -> 7.4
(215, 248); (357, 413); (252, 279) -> -1.8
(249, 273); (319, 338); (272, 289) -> -3.5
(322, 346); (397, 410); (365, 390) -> -2.9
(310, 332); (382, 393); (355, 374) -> -2.9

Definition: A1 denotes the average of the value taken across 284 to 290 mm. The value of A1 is 1.2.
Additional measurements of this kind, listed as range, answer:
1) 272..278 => 1.25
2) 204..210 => 1.16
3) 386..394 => 0.886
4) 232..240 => 1.18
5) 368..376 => 0.899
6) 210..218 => 1.23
